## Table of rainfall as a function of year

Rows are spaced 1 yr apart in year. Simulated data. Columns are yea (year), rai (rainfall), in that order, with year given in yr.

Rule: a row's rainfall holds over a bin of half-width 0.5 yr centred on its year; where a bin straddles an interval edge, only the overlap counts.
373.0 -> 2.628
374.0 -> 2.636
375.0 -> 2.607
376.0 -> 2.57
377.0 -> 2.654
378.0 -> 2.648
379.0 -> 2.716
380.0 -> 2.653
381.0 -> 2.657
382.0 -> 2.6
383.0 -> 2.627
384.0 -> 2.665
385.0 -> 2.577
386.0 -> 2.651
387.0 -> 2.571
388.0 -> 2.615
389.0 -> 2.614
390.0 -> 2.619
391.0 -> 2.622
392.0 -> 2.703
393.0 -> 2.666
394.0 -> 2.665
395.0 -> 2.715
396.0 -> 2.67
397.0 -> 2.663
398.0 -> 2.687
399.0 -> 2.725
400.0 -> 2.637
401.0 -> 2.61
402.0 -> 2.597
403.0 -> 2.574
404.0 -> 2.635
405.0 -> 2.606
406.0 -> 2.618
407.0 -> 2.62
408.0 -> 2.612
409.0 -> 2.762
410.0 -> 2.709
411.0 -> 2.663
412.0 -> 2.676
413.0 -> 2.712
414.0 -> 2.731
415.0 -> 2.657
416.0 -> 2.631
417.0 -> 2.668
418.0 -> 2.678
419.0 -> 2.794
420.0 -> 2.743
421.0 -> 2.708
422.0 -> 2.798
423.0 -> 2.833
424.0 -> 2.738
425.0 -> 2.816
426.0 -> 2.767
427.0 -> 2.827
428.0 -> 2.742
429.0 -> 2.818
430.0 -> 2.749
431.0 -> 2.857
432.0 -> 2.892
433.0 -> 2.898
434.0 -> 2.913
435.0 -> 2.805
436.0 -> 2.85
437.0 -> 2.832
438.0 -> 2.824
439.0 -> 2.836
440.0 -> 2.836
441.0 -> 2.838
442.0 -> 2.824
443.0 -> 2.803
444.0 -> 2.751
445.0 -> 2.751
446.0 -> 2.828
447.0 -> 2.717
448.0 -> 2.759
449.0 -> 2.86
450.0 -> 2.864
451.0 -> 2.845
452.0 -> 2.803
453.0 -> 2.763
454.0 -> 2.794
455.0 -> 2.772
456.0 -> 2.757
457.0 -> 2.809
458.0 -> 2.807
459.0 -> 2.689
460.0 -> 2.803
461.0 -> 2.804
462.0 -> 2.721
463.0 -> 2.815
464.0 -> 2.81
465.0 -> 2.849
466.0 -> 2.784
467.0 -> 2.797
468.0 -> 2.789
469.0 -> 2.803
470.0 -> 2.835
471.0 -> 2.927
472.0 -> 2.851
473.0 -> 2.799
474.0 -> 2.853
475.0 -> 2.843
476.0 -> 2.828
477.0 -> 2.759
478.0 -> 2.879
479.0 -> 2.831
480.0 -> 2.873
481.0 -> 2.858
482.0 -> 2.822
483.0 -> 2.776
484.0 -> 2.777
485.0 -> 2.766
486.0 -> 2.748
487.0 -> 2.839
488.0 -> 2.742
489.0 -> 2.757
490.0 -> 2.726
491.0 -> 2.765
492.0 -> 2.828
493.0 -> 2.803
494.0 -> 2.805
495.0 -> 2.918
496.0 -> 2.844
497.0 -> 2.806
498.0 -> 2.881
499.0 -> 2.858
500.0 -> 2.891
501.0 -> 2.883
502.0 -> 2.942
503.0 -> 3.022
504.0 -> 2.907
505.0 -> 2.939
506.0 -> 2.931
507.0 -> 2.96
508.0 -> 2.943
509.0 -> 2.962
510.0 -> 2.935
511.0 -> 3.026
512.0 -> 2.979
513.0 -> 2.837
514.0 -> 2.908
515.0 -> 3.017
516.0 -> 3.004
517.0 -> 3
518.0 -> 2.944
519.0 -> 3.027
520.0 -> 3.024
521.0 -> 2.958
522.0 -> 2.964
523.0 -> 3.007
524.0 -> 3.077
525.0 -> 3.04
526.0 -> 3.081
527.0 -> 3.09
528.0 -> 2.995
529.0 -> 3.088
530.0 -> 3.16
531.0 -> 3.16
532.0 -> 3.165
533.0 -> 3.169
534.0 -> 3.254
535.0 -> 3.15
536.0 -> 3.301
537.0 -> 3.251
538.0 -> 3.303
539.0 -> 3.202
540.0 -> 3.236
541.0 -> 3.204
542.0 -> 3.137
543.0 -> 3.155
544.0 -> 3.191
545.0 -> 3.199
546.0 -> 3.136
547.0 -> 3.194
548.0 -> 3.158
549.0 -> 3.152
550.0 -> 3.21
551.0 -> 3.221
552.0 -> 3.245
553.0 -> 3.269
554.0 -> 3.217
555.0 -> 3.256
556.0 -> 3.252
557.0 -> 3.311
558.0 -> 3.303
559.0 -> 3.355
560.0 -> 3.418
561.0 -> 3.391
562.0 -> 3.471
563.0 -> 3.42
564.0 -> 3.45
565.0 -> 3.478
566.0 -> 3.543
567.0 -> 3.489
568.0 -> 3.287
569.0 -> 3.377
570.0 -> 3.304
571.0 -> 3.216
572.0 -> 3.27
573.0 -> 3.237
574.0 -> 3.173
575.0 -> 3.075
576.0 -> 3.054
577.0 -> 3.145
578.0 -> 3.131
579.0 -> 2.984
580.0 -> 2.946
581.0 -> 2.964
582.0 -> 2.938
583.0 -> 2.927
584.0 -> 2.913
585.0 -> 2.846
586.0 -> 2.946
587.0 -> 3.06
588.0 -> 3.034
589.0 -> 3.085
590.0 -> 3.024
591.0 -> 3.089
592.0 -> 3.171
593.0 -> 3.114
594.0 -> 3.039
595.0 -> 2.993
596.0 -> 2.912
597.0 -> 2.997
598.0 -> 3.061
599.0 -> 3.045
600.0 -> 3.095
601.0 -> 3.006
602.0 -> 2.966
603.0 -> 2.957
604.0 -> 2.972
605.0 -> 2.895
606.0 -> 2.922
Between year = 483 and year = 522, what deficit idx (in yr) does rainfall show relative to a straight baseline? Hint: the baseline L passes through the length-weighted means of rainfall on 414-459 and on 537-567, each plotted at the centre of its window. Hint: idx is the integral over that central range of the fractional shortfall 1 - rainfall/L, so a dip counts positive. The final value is 2.3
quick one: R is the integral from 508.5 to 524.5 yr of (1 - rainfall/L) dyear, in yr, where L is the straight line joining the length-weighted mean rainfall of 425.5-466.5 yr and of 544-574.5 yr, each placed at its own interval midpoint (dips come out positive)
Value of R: 0.69 yr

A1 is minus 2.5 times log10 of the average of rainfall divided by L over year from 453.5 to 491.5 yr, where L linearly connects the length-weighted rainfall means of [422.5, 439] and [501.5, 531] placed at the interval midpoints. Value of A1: 0.04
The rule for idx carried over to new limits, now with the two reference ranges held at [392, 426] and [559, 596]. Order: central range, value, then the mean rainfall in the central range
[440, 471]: 0.23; 2.8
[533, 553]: -0.90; 3.21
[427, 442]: -0.41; 2.83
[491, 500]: 0.28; 2.84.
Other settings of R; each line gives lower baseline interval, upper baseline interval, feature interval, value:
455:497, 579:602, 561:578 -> -1.9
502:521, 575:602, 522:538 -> -0.8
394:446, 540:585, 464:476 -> 0.3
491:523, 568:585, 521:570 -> -3.4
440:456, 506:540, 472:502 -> 1.2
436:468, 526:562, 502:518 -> 0.5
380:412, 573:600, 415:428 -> -0.2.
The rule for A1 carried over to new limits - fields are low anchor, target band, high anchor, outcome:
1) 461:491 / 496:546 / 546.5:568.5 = 0.02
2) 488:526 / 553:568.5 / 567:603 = -0.12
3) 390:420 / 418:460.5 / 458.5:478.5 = -0.02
